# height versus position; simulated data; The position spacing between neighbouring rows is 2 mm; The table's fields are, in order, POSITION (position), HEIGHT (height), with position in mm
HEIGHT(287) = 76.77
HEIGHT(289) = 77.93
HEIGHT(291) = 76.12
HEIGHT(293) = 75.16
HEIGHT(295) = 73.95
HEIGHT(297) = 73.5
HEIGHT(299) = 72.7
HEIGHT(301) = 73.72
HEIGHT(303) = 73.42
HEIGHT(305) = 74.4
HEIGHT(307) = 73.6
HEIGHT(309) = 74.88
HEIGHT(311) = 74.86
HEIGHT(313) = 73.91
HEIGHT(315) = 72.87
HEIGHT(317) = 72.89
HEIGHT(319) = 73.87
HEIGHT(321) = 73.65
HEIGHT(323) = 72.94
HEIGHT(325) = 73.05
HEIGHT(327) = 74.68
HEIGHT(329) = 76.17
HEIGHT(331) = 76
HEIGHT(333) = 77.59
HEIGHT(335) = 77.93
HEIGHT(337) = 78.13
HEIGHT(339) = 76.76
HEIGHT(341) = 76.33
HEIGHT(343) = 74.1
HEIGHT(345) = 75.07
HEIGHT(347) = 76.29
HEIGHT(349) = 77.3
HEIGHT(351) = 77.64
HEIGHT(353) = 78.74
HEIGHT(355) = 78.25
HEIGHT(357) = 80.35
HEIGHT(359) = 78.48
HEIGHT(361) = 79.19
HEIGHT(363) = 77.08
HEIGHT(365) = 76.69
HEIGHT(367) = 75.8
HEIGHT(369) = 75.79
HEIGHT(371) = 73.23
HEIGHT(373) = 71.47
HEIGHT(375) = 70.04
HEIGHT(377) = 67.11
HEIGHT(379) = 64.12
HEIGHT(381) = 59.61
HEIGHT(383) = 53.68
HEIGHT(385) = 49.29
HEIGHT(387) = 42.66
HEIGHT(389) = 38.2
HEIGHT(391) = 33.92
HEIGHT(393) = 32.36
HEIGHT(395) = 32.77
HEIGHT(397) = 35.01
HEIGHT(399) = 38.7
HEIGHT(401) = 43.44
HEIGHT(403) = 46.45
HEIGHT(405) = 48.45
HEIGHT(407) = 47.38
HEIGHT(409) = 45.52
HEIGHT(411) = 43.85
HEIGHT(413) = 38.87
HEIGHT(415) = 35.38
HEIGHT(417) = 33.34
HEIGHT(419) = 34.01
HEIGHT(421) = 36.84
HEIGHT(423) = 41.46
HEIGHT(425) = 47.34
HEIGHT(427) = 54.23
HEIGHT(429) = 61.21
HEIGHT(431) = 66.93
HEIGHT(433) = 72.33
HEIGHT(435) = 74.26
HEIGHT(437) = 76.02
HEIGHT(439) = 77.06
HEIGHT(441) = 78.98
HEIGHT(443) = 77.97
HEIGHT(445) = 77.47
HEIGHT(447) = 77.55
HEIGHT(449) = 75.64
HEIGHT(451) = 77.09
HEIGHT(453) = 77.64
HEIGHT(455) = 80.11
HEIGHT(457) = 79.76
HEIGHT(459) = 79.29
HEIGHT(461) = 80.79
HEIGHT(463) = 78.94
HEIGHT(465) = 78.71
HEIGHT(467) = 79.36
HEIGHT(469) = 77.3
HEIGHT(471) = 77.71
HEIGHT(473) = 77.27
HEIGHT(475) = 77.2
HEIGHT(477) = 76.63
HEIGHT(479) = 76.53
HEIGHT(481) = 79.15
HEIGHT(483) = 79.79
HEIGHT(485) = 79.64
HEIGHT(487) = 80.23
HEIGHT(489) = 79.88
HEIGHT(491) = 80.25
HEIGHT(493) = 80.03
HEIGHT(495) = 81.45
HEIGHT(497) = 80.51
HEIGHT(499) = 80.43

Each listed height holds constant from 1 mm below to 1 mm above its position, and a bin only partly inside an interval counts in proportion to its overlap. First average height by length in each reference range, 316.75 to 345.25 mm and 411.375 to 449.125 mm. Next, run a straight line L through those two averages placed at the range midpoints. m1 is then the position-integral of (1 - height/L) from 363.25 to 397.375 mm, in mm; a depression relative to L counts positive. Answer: 5.5 mm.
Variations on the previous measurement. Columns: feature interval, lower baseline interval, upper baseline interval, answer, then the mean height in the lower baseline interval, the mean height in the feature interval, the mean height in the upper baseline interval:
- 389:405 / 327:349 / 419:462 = 7.52 mm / 76.4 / 38.2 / 69.2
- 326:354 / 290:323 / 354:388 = -2.07 mm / 73.9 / 76.6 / 69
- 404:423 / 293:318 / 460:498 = 9.02 mm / 73.8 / 40.5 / 79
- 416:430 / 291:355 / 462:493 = 6.03 mm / 75.1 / 44.1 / 78.6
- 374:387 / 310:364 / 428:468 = 2.89 mm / 76.1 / 59.3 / 76.4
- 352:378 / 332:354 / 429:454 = 0.33 mm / 76.9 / 75.6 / 75.2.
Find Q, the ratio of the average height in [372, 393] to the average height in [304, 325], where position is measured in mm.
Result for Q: 0.7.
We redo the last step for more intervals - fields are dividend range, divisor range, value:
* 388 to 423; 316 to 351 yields 0.52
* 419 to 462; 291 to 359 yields 0.92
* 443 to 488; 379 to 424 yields 1.87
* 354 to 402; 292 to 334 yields 0.80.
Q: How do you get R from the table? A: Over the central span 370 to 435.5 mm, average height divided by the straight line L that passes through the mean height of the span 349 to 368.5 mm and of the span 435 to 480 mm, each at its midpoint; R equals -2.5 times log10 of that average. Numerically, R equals 0.50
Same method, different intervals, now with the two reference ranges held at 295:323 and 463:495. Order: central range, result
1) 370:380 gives 0.10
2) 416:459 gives 0.18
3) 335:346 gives -0.02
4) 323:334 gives -0.01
